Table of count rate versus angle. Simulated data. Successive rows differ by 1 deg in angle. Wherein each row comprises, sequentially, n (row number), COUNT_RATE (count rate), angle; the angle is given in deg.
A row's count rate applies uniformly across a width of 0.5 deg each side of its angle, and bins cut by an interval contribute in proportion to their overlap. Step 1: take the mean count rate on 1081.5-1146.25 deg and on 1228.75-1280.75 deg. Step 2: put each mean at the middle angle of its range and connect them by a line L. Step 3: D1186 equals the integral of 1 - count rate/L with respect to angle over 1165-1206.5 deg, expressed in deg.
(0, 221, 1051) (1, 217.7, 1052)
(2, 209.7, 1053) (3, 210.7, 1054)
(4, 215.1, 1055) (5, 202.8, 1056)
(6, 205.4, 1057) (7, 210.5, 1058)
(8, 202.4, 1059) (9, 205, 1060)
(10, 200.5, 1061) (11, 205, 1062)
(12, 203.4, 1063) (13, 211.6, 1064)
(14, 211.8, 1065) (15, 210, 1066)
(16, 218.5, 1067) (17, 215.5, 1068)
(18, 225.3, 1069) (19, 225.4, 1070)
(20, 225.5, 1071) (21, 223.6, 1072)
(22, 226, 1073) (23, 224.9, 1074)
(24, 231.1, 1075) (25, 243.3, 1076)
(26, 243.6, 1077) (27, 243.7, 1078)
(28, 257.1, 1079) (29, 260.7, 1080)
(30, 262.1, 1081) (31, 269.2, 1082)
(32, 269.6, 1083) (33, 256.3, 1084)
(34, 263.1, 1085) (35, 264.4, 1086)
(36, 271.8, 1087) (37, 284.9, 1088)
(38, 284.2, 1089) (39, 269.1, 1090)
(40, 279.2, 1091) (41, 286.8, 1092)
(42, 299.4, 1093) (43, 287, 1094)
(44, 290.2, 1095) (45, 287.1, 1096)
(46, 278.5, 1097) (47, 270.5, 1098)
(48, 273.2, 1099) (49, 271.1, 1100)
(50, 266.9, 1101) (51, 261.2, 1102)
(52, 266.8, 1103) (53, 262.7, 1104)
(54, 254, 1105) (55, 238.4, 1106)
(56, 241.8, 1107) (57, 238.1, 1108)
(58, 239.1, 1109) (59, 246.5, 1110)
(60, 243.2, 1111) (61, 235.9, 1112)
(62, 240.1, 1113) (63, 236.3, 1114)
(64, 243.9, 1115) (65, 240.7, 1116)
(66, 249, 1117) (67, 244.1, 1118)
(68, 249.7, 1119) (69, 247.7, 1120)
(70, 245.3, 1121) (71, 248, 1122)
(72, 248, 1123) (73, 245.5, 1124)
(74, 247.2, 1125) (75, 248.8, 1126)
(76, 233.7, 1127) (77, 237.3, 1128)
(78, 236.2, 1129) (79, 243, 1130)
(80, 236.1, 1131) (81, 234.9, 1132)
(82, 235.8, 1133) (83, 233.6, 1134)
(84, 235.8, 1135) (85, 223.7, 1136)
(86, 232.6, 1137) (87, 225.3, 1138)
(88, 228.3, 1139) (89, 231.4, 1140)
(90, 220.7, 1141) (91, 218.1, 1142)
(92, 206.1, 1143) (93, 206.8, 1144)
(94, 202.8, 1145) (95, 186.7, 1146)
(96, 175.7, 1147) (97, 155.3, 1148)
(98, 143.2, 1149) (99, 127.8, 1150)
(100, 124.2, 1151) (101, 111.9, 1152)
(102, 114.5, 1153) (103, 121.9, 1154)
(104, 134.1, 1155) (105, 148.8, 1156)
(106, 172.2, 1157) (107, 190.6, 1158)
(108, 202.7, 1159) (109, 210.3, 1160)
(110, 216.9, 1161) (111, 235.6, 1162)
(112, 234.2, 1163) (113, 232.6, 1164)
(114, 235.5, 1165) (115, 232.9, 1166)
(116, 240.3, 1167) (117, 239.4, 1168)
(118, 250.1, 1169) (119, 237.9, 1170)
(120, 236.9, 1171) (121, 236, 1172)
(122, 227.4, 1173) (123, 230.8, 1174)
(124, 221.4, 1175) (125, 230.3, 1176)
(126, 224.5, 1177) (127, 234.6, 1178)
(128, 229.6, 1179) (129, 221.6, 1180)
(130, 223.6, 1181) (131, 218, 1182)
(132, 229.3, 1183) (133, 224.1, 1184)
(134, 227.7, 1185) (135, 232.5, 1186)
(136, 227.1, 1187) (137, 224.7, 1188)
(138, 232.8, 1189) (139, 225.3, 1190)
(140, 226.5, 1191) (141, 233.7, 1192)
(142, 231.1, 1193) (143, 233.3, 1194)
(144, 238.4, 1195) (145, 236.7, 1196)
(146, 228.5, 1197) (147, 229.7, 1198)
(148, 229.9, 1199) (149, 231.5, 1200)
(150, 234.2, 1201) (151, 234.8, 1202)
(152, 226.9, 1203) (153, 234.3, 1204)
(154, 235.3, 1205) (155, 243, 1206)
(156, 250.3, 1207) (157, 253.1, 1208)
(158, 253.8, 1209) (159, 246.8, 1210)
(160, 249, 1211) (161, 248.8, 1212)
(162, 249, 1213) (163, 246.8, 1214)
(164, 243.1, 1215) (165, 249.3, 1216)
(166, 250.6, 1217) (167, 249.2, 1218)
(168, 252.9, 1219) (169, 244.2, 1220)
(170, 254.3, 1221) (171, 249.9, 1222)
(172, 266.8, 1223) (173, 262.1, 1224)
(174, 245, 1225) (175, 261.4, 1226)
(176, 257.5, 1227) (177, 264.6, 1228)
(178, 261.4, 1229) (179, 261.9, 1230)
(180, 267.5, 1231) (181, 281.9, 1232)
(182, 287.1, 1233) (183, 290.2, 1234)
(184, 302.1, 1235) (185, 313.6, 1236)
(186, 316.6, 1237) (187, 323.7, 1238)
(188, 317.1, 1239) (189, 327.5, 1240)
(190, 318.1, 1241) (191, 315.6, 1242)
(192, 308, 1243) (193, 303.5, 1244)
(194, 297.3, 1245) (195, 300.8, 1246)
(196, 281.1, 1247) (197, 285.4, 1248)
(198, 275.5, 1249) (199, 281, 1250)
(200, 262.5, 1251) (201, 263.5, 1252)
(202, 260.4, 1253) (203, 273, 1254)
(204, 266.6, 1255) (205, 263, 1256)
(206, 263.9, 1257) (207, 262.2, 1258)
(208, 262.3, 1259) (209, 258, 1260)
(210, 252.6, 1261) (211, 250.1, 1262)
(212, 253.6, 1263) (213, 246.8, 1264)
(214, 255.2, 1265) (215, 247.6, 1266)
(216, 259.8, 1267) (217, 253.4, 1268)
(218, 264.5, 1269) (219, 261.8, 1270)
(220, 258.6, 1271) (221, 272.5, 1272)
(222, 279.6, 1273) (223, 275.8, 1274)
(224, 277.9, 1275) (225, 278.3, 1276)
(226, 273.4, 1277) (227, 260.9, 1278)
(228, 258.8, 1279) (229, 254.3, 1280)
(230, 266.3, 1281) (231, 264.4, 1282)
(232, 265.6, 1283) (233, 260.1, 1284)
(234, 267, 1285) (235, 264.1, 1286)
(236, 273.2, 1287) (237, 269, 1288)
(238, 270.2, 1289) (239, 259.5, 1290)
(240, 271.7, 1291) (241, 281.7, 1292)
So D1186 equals 5.02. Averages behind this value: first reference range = 249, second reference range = 277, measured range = 231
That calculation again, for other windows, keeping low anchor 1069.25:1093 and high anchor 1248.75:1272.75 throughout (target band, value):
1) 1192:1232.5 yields 2.0 deg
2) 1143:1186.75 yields 9.3 deg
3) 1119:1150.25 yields 4.3 deg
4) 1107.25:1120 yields 0.7 deg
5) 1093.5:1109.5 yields -0.5 deg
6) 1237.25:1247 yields -1.9 deg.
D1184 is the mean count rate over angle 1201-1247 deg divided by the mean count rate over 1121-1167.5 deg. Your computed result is 1.30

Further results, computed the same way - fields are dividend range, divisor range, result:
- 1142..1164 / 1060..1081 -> 0.77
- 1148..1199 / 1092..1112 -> 0.80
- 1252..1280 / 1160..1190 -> 1.14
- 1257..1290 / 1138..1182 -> 1.30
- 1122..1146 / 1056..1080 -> 1.04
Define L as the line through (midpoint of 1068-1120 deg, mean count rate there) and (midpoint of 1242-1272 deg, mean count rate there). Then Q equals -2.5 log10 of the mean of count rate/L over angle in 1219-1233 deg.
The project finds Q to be 0.02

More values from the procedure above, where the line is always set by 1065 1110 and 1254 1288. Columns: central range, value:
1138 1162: 0.400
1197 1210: 0.097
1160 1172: 0.106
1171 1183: 0.141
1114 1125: 0.047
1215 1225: 0.036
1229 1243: -0.151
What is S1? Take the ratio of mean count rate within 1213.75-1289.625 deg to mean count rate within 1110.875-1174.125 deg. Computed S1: 1.25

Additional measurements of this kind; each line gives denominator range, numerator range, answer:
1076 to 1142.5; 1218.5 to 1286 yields 1.08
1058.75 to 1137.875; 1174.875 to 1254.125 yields 1.04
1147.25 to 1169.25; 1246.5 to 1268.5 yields 1.42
